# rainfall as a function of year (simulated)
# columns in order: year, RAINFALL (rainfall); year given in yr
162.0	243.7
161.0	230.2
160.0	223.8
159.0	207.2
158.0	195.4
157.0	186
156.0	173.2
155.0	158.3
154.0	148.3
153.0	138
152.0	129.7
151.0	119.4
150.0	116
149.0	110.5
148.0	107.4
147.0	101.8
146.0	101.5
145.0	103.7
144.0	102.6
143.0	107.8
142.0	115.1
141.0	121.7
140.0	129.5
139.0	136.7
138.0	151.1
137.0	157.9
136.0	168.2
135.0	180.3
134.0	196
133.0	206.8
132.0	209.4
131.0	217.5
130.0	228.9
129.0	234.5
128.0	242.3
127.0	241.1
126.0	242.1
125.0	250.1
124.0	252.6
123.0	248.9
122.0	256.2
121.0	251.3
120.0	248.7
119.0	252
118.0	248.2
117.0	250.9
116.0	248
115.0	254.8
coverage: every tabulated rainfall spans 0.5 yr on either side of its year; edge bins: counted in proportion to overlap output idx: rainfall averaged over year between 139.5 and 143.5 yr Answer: 119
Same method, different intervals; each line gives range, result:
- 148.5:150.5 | 113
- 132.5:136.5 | 188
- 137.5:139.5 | 144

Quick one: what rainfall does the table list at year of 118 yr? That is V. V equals 248.2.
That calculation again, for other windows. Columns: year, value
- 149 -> 110.5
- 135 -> 180.3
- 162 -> 243.7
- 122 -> 256.2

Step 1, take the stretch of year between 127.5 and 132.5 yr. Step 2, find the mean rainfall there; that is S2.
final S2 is 227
